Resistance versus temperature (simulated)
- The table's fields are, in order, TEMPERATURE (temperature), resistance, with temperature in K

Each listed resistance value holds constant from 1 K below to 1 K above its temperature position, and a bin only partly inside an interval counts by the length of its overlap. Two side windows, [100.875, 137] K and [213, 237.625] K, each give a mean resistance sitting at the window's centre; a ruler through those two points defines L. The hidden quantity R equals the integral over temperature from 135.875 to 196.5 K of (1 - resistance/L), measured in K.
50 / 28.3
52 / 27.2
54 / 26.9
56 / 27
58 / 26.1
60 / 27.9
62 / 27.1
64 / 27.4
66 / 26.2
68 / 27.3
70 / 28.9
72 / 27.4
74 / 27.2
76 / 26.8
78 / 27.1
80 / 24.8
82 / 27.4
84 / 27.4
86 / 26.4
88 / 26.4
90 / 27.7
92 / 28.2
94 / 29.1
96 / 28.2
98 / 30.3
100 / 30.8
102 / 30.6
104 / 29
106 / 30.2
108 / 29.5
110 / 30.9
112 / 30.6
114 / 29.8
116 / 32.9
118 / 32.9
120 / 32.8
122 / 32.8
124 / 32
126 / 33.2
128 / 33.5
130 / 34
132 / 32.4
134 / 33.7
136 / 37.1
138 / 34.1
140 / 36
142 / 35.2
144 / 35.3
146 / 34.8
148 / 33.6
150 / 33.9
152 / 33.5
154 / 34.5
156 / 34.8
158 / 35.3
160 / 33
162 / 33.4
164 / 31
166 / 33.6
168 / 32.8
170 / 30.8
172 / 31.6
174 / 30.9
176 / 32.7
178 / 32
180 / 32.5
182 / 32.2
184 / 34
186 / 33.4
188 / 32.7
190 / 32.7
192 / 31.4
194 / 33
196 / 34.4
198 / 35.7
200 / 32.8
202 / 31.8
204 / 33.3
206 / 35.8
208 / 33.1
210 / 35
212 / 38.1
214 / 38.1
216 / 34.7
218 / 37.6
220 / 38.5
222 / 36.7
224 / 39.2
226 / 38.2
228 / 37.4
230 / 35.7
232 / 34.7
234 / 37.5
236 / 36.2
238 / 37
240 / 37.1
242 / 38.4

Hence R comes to 1.6 K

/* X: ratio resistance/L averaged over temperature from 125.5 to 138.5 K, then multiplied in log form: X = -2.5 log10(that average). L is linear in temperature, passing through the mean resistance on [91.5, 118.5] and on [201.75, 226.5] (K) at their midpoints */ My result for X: -0.08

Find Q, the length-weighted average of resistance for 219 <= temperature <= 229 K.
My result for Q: 38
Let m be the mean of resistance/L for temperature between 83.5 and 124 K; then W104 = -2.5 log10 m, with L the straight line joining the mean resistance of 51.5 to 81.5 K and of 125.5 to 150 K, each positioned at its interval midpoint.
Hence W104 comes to 0.04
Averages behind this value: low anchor 27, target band 29.9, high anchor 34.4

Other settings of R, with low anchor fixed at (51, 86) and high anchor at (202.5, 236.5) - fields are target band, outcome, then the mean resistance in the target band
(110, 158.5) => -3.90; 33.6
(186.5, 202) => 0.75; 33.2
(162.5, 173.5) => 0.41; 32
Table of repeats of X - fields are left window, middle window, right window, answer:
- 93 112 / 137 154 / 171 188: -0.11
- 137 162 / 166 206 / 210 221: 0.10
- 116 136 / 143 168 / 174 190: -0.03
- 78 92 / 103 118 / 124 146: 0.00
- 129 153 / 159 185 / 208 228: 0.10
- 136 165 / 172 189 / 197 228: 0.08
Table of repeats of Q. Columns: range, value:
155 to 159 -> 35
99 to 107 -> 30.2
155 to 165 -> 33.5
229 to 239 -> 36.2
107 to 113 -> 30.3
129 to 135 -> 33.4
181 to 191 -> 33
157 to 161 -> 34.1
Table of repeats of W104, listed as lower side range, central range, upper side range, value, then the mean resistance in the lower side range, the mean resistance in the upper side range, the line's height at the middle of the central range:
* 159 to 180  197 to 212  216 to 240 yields 0.03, 32.2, 37.1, 35.1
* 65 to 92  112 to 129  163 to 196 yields -0.11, 27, 32.4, 29.3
